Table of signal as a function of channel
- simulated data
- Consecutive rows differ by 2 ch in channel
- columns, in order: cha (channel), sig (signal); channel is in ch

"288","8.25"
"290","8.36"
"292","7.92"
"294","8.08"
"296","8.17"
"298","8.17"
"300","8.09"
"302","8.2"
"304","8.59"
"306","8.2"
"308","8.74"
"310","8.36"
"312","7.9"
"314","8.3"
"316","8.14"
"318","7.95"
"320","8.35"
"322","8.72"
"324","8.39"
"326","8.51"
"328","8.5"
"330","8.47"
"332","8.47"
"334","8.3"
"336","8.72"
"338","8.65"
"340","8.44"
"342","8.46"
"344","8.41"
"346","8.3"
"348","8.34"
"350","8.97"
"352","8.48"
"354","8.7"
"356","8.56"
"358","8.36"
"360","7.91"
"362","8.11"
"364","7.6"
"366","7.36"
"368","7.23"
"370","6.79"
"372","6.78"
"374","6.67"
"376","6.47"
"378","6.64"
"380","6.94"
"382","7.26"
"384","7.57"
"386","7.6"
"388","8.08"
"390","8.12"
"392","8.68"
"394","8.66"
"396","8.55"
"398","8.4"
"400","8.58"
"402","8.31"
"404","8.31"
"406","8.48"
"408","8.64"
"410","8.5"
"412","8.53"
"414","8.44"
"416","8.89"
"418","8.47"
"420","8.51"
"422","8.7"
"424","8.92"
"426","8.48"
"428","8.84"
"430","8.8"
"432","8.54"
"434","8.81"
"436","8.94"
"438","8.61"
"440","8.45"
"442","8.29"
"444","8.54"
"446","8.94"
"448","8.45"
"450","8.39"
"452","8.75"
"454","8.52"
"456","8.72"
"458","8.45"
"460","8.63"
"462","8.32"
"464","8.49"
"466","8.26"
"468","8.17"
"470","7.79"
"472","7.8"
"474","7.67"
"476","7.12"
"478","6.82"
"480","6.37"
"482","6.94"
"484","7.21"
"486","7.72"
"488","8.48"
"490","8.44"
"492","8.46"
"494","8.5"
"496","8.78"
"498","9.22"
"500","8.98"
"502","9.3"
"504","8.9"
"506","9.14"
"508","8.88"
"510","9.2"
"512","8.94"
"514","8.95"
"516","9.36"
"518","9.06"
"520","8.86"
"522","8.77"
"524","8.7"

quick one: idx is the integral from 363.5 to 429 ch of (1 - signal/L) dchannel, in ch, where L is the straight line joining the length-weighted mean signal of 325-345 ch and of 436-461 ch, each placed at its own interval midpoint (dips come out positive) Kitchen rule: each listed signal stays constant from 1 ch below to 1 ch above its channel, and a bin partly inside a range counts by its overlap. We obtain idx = 4.1 ch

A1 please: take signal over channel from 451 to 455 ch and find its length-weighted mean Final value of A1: 8.63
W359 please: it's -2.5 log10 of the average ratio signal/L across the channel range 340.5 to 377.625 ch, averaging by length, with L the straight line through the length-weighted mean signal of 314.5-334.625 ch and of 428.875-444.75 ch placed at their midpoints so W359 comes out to 0.08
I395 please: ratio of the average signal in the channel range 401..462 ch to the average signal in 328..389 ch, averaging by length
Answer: 1.09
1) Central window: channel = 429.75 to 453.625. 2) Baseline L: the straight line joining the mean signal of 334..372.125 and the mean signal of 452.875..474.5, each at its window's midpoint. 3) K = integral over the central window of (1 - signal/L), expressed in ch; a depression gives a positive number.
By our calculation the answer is -1.1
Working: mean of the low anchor 8.15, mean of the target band 8.62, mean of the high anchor 8.27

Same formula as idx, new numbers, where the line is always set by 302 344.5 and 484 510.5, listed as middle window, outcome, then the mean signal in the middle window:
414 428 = -0.1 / 8.66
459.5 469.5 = 0.4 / 8.33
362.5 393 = 4.2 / 7.33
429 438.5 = -0.2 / 8.75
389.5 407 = 0.1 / 8.46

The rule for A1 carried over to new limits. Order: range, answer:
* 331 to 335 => 8.39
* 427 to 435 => 8.75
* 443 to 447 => 8.74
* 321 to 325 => 8.55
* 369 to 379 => 6.67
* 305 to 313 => 8.3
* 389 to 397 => 8.5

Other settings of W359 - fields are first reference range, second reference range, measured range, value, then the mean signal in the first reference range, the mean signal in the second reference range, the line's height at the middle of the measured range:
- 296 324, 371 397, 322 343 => -0.06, 8.29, 7.54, 8.06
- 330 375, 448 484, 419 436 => -0.09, 8.08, 7.95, 7.99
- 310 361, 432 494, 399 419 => -0.03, 8.41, 8.16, 8.27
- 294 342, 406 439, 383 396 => 0.05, 8.36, 8.66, 8.56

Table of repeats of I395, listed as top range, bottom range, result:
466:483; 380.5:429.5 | 0.88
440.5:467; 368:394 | 1.16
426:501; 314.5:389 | 1.04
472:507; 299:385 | 1.01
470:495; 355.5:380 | 1.04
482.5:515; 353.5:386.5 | 1.17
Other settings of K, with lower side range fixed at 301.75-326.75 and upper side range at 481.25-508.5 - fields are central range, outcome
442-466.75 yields -0.2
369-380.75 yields 2.4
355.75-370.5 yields 1.1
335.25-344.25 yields -0.2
